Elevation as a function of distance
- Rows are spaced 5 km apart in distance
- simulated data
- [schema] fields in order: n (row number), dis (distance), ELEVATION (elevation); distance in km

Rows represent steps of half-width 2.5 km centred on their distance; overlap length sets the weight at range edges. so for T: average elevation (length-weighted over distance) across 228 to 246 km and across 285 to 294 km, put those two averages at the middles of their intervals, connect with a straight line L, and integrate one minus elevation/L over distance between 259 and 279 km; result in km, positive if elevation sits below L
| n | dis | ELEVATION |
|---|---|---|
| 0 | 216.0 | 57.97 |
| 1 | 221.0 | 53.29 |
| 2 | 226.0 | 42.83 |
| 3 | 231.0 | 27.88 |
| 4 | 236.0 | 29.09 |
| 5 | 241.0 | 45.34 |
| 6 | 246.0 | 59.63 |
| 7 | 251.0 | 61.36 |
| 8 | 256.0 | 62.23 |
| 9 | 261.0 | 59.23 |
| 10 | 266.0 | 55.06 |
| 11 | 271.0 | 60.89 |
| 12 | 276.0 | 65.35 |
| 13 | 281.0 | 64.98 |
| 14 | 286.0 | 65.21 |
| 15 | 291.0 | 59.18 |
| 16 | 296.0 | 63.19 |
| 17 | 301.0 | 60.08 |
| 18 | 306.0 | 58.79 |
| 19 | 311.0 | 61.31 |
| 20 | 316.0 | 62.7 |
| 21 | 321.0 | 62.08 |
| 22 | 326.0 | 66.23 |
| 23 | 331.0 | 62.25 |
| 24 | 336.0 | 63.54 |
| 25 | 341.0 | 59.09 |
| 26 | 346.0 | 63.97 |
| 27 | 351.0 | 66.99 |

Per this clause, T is -3.0 km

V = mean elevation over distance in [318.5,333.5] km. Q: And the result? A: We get 63.5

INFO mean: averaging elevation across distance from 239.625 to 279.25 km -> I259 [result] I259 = 59.1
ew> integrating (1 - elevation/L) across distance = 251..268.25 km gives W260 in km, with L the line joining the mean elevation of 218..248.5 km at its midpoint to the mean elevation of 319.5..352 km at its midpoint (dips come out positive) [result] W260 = -3.9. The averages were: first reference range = 43.3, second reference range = 63.3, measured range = 59.3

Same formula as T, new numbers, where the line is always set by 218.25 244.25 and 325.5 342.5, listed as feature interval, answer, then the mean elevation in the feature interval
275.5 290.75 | -3.8 km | 64.3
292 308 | -1.6 km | 60.6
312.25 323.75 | -0.6 km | 62.4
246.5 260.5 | -4.9 km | 61.1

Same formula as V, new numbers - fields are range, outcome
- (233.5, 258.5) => 51.5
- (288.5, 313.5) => 60.5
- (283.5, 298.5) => 62.5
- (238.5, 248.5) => 52.5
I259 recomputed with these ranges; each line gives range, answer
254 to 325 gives 61.5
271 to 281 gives 64.1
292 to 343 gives 61.9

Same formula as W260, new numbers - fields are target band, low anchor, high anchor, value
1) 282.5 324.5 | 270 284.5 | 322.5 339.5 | 1.39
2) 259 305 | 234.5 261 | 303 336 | -3.15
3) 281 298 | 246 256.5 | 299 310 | -0.78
